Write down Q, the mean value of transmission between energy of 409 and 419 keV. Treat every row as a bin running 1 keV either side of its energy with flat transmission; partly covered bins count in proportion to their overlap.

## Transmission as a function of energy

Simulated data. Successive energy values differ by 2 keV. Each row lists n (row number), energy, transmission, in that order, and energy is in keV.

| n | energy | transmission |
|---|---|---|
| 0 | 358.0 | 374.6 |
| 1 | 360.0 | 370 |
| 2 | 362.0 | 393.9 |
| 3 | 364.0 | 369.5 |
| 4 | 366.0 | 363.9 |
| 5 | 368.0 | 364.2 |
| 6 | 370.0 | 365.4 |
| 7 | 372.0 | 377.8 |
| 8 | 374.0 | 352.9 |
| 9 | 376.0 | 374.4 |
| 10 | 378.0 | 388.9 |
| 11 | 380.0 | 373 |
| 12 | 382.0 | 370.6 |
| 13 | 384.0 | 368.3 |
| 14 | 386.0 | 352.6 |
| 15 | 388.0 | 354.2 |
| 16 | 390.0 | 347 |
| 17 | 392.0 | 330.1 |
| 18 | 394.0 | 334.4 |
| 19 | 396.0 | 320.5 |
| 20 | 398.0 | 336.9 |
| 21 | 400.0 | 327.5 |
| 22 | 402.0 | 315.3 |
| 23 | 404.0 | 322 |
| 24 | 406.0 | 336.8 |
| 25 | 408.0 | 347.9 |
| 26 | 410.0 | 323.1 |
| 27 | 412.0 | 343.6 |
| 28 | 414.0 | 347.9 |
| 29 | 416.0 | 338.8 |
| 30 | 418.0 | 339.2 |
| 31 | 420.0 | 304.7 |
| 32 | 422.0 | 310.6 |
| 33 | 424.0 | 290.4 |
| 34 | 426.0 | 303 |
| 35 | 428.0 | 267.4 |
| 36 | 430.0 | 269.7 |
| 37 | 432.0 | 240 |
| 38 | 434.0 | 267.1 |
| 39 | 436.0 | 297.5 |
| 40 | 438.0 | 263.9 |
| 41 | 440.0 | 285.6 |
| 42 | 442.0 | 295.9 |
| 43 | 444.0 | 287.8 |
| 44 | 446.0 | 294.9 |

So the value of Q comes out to 339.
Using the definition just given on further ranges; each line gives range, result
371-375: 365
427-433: 259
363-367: 367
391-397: 328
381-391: 359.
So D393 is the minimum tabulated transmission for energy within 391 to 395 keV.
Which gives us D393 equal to 330.1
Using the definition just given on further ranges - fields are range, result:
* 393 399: 320.5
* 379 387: 352.6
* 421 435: 240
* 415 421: 304.7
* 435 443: 263.9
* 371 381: 352.9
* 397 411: 315.3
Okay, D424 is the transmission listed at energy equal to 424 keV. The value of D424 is 290.4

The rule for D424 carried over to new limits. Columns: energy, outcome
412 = 343.6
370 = 365.4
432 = 240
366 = 363.9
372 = 377.8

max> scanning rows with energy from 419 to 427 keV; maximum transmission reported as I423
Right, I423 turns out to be 310.6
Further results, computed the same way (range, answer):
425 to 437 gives 303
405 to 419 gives 347.9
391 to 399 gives 336.9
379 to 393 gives 373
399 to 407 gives 336.8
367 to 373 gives 377.8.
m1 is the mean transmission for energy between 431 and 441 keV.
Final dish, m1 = 271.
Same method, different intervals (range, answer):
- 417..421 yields 322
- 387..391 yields 351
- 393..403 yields 327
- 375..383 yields 377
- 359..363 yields 382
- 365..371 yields 364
